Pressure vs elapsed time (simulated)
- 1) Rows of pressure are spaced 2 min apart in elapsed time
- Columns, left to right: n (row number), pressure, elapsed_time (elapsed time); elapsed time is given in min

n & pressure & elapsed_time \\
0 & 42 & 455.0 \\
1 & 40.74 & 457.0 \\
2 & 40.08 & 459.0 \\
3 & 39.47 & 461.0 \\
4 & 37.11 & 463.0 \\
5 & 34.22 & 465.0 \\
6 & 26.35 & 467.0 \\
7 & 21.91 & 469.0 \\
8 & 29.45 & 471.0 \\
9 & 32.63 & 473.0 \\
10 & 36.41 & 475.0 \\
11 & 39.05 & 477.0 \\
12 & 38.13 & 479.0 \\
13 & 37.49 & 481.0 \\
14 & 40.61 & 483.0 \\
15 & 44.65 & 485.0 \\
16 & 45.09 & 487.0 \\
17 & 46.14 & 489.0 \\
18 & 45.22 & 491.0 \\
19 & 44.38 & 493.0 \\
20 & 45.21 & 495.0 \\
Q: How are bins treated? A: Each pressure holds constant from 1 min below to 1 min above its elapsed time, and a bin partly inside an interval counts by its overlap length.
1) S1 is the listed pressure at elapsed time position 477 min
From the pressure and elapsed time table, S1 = 39.05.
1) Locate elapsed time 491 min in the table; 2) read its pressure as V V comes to 45.22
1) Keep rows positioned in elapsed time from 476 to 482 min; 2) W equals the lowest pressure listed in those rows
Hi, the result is 37.49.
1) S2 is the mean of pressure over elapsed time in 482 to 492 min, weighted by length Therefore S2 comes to 44.3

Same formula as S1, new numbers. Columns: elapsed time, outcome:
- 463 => 37.11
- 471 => 29.45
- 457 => 40.74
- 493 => 44.38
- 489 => 46.14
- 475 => 36.41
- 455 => 42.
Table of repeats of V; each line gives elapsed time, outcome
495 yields 45.21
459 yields 40.08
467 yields 26.35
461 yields 39.47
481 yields 37.49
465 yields 34.22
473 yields 32.63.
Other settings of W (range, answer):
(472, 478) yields 32.63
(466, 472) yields 21.91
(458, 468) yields 26.35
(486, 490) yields 45.09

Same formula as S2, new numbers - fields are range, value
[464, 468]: 30.3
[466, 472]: 25.9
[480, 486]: 40.9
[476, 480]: 38.6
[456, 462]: 40.1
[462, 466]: 35.7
